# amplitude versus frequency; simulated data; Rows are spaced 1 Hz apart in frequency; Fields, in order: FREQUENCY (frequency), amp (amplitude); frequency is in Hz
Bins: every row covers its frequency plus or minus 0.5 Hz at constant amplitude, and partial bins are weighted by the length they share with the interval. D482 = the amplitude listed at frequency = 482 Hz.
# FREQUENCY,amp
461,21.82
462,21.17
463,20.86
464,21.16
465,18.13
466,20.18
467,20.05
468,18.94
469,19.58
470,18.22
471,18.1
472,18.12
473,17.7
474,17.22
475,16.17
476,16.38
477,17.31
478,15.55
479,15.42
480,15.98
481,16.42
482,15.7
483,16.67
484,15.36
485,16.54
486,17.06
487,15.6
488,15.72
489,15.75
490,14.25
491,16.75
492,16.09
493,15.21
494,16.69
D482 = 15.7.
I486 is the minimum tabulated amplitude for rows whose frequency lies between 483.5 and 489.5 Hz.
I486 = 15.36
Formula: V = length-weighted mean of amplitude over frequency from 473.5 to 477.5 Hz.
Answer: 16.8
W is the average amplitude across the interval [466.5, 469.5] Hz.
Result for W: 19.5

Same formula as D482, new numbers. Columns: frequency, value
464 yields 21.16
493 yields 15.21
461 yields 21.82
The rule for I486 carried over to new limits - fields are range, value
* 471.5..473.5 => 17.7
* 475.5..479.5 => 15.42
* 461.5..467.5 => 18.13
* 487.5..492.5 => 14.25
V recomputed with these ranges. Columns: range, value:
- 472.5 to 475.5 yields 17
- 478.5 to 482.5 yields 15.9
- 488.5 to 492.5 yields 15.7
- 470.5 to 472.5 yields 18.1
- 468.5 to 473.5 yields 18.3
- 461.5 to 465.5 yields 20.3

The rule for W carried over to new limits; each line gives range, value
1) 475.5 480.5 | 16.1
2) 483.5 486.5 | 16.3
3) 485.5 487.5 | 16.3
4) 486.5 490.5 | 15.3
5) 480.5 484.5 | 16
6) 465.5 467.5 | 20.1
